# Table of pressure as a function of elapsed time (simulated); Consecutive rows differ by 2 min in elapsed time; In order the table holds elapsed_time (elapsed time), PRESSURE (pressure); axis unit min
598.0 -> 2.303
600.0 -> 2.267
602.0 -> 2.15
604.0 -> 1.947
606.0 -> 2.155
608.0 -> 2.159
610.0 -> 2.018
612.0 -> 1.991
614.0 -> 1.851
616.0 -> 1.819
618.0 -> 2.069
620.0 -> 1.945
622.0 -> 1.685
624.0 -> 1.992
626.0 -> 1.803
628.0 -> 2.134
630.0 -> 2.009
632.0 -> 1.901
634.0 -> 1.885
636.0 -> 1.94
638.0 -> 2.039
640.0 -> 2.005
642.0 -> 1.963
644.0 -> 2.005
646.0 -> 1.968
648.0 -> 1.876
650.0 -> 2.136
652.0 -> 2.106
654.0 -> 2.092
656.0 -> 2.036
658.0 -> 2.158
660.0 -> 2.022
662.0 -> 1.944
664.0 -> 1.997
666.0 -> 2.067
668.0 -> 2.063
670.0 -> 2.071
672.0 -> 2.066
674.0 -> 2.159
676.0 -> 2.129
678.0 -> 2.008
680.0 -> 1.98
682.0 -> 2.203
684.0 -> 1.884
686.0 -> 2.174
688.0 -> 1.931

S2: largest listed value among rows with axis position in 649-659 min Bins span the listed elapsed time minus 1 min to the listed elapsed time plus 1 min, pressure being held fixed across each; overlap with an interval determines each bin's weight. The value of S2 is 2.158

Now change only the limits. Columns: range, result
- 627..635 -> 2.134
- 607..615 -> 2.159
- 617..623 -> 2.069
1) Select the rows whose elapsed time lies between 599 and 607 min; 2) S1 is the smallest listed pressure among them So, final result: 1.947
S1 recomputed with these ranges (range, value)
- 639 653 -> 1.876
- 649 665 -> 1.944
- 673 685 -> 1.884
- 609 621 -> 1.819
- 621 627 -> 1.685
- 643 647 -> 1.968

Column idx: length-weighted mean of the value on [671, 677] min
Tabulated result 2.12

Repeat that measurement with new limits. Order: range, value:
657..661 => 2.09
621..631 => 1.92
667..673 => 2.07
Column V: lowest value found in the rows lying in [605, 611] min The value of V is 2.018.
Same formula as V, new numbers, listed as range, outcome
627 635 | 1.885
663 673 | 1.997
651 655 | 2.092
